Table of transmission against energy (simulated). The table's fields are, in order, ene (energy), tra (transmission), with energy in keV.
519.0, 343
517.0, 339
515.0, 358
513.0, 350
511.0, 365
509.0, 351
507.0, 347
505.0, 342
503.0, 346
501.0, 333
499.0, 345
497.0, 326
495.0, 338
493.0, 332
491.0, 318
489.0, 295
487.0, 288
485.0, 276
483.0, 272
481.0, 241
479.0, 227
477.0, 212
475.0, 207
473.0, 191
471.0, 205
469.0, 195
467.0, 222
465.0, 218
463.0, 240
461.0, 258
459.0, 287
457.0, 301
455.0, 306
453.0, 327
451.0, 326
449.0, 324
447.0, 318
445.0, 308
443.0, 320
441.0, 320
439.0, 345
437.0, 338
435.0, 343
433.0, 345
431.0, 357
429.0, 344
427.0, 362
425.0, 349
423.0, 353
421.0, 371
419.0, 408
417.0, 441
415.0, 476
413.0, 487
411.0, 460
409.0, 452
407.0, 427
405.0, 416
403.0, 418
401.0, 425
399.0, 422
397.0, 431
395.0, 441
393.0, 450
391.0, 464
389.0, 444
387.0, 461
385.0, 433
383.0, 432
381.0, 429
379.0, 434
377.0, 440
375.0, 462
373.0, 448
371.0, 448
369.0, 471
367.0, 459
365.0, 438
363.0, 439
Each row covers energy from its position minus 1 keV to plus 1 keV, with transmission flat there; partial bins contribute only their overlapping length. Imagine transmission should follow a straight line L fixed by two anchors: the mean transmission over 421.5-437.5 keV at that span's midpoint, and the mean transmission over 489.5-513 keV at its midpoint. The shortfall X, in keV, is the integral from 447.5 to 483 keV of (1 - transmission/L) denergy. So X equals 9.4 keV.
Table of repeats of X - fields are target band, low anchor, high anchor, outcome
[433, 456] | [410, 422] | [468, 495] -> 2.1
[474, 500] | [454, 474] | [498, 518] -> 1.4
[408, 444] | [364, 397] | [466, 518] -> 0.3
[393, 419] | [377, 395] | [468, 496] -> -2.4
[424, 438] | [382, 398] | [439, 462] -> 0.2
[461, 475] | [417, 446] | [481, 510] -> 5.0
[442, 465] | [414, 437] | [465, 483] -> -1.1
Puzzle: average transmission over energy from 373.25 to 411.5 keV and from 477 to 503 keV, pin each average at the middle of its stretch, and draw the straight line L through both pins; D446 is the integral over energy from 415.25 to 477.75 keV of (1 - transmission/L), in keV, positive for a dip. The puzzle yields 9.8 keV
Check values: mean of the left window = 439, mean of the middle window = 307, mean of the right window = 298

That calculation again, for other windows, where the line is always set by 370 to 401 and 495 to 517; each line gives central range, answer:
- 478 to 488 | 2.8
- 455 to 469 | 4.7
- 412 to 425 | 0.0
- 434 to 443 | 1.5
